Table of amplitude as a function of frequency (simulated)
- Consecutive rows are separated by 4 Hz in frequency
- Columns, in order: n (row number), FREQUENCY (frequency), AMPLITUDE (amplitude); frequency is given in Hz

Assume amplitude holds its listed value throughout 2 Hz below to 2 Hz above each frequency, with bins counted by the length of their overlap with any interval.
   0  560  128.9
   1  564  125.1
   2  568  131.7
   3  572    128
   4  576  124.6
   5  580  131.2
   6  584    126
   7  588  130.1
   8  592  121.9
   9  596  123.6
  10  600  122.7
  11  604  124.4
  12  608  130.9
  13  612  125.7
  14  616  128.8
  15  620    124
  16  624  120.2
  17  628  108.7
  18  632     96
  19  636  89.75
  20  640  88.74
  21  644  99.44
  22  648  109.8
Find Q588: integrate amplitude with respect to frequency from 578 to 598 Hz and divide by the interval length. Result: 127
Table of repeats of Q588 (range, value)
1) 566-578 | 128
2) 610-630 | 121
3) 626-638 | 98.1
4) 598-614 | 126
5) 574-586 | 127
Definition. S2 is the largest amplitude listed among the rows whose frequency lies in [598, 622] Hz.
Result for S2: 130.9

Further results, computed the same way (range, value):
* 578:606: 131.2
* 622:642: 120.2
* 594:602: 123.6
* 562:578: 131.7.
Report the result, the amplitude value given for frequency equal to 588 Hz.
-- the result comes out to 130.1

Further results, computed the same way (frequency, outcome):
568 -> 131.7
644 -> 99.44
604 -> 124.4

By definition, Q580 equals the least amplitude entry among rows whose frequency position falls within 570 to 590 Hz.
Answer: 124.6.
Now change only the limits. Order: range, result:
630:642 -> 88.74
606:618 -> 125.7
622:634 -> 96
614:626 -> 120.2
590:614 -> 121.9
